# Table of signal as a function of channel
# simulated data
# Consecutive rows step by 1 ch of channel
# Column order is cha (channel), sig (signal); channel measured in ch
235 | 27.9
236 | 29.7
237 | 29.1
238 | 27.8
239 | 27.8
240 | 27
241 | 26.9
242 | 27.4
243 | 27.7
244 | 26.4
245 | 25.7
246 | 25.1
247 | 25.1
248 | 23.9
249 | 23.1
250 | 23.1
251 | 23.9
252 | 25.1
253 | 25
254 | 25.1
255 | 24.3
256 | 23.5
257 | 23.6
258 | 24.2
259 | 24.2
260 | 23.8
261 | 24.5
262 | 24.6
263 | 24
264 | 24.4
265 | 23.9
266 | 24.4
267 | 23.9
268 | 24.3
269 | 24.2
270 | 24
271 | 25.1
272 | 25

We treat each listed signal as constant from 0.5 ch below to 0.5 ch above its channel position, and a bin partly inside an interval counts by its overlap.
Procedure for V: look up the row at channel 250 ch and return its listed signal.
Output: 23.1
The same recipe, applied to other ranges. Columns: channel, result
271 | 25.1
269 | 24.2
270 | 24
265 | 23.9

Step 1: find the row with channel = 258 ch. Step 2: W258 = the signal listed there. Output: 24.2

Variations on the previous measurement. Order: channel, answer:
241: 26.9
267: 23.9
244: 26.4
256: 23.5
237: 29.1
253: 25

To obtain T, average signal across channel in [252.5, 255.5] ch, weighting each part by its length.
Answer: 24.8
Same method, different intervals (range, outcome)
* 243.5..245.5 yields 26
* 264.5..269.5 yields 24.1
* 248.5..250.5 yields 23.1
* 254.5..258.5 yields 23.9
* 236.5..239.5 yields 28.2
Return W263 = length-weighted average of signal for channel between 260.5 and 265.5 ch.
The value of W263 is 24.3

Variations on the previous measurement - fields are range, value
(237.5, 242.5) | 27.4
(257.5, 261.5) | 24.2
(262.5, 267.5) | 24.1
